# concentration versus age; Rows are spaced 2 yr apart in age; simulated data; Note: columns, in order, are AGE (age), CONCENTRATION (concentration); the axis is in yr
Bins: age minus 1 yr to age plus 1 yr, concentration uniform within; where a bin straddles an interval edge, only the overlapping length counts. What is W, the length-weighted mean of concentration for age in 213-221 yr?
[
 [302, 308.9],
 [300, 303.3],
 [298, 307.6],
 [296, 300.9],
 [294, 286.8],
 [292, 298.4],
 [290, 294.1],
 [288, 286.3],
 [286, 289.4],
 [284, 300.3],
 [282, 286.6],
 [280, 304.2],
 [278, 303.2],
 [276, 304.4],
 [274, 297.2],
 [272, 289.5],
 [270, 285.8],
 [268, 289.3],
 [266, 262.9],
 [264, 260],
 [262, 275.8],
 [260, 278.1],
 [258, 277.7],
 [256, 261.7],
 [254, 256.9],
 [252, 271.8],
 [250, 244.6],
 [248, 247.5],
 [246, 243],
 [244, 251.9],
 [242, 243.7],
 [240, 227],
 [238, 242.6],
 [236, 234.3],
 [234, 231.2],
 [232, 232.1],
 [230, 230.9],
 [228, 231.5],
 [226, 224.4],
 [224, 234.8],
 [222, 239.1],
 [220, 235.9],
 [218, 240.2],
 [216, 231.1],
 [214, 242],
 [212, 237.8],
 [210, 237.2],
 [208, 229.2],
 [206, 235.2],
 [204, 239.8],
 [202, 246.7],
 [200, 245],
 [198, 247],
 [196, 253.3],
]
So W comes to 237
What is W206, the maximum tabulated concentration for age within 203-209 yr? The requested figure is 239.8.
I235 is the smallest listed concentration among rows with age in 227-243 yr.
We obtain 227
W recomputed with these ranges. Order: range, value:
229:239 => 234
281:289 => 291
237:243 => 238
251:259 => 267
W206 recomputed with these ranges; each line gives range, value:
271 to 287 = 304.4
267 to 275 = 297.2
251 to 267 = 278.1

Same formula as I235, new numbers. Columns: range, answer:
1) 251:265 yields 256.9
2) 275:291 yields 286.3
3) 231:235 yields 231.2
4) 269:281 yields 285.8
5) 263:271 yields 260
